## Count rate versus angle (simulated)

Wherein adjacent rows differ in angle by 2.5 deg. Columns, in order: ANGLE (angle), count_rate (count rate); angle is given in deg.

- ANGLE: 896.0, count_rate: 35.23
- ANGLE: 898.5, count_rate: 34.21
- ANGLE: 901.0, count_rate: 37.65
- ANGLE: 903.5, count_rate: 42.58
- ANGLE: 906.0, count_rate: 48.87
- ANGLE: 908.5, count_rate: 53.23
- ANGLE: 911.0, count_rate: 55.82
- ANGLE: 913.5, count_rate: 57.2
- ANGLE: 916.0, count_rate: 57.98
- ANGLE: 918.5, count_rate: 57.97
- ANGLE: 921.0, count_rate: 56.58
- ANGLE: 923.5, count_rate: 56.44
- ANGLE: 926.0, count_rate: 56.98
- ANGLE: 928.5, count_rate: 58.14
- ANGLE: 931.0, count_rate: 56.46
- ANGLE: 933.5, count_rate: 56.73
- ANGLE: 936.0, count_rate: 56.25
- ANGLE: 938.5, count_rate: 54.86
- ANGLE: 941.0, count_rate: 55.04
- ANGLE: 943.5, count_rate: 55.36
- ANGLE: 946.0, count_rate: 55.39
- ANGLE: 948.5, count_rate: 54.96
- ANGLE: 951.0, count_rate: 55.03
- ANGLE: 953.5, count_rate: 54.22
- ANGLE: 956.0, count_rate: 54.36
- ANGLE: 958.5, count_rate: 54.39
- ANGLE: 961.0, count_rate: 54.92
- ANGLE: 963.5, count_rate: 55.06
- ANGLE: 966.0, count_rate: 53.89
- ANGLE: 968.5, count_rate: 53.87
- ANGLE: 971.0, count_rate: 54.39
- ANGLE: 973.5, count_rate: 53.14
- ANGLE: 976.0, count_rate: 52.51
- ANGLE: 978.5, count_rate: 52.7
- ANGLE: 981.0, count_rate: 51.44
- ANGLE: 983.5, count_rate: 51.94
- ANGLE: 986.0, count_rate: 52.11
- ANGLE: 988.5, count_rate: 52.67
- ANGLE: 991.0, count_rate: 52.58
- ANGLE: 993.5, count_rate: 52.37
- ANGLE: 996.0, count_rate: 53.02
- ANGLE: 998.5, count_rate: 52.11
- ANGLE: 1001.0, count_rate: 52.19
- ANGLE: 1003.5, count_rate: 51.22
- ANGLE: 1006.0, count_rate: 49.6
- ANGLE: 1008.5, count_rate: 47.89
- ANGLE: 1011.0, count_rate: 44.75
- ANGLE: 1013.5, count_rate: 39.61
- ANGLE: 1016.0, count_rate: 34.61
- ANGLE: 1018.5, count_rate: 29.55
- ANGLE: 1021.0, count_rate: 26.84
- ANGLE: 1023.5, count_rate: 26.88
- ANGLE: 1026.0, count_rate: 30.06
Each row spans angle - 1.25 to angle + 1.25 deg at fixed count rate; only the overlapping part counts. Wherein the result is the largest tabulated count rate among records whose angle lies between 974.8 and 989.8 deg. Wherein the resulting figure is 52.7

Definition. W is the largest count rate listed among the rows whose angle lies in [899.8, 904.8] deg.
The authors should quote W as 42.58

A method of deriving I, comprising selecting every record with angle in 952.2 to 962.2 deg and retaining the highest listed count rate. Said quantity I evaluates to 54.92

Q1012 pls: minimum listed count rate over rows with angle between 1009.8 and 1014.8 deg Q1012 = 39.61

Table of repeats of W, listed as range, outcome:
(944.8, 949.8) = 55.39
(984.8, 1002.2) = 53.02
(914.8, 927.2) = 57.98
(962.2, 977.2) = 55.06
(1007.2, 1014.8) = 47.89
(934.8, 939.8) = 56.25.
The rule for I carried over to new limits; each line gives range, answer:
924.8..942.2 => 58.14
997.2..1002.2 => 52.19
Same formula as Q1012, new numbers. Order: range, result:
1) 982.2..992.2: 51.94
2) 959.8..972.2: 53.87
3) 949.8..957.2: 54.22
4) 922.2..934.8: 56.44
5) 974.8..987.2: 51.44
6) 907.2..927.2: 53.23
